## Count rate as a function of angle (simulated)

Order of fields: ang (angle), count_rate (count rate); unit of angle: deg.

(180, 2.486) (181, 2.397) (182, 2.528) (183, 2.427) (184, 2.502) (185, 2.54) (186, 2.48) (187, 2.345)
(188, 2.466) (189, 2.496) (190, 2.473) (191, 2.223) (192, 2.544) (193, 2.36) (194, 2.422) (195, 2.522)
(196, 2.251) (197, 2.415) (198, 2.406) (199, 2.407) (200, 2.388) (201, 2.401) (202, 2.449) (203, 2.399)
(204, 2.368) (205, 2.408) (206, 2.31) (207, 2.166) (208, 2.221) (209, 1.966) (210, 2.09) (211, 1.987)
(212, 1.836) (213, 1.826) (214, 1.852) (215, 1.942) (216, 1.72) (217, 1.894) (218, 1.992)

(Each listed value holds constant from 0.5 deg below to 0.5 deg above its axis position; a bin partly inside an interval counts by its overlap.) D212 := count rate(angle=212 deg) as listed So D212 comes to 1.836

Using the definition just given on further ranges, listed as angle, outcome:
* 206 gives 2.31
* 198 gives 2.406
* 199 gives 2.407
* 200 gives 2.388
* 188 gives 2.466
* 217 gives 1.894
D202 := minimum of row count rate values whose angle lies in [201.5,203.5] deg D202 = 2.399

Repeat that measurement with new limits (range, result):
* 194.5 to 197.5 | 2.251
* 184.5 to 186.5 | 2.48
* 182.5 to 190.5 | 2.345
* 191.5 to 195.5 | 2.36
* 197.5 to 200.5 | 2.388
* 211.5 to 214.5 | 1.826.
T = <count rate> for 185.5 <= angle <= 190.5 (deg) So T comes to 2.45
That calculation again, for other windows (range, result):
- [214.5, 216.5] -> 1.83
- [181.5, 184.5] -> 2.49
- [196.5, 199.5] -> 2.41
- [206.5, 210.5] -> 2.11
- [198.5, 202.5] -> 2.41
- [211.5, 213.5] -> 1.83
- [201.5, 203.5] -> 2.42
